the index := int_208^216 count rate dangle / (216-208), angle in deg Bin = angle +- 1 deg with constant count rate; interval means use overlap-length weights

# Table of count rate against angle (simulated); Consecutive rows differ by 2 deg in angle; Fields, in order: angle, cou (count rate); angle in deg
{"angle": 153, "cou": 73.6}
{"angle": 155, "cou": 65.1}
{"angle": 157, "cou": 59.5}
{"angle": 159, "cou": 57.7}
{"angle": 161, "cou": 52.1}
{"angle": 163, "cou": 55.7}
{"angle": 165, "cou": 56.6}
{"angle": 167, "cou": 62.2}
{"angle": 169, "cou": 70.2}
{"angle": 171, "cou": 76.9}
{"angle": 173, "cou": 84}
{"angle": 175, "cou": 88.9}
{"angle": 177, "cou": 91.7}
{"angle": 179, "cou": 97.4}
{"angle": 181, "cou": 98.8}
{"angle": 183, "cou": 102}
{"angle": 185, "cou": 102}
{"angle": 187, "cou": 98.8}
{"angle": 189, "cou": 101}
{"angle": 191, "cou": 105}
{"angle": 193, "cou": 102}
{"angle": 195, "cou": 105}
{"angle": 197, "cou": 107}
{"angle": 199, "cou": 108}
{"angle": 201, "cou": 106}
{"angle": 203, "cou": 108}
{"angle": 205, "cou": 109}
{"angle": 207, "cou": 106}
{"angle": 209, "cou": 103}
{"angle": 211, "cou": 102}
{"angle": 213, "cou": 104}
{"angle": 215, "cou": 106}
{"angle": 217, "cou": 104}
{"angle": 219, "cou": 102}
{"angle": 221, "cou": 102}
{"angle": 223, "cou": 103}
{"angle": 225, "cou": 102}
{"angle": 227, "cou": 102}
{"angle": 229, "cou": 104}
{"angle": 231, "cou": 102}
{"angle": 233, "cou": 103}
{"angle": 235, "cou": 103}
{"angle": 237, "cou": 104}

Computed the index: 104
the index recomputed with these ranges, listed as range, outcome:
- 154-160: 60.8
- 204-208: 108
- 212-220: 104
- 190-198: 105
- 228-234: 103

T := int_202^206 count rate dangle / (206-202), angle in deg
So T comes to 108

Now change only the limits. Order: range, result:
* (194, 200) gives 107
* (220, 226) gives 102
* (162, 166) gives 56.2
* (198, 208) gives 107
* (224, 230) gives 103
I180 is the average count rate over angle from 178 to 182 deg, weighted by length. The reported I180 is 98.1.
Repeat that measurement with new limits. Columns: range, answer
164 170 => 63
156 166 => 56.3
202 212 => 106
